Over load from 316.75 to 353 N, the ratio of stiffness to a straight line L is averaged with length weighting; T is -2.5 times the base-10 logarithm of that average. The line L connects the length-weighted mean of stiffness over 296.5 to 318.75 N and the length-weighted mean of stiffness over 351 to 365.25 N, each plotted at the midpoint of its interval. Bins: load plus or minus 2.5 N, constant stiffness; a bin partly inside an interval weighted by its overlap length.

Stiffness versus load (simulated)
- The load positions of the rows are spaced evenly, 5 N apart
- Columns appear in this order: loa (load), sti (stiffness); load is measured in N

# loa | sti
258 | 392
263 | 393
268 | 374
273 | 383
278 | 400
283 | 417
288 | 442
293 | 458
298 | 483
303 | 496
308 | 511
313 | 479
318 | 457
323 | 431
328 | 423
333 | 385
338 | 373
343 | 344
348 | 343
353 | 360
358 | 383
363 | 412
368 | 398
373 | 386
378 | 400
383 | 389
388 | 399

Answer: 0.117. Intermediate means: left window 488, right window 385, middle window 389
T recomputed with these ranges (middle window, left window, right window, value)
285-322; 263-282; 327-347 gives -0.23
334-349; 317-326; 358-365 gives 0.18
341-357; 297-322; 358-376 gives 0.20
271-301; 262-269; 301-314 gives 0.02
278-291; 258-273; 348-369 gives -0.11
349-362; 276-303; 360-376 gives 0.09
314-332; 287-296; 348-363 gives -0.06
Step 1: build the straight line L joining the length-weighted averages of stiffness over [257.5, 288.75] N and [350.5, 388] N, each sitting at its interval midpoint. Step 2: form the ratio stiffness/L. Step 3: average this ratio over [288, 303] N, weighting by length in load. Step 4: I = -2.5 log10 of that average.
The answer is -0.18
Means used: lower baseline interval 398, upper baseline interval 390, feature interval 470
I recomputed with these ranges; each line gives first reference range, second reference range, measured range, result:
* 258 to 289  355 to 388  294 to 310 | -0.23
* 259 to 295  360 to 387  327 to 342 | 0.04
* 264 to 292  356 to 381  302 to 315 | -0.23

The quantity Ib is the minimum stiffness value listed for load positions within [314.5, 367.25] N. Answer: 343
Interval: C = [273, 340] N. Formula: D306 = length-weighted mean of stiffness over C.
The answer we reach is 441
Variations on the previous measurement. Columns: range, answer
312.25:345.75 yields 409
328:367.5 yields 376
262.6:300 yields 419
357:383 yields 396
